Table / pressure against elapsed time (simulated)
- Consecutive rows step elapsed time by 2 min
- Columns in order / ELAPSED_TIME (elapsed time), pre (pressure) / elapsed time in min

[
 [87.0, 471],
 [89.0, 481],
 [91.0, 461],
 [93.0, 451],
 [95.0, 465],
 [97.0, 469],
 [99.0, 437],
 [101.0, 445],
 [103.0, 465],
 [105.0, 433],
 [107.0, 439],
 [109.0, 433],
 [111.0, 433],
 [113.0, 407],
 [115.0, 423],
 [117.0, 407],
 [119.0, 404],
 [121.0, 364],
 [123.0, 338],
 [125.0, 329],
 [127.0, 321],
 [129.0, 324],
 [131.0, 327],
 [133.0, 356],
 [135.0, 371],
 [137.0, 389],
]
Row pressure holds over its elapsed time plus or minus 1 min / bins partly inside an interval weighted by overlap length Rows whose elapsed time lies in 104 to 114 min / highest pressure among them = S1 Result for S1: 439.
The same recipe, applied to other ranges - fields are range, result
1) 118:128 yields 404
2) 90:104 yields 469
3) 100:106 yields 465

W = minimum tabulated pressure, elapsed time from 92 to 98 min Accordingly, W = 451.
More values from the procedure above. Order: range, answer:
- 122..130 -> 321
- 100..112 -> 433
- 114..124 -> 338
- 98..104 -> 437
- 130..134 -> 327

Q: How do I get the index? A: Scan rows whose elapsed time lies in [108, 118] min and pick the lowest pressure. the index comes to 407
